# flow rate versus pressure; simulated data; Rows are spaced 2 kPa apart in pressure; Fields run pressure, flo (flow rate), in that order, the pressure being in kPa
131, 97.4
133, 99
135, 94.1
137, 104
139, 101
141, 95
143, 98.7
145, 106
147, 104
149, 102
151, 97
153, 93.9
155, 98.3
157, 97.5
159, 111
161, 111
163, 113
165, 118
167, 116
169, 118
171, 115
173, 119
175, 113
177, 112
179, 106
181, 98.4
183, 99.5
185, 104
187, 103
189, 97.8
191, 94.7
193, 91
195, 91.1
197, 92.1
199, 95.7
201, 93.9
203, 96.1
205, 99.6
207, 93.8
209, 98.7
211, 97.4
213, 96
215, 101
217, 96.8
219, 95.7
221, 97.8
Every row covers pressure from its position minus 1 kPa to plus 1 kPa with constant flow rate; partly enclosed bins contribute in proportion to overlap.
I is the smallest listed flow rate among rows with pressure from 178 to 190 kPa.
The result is 97.8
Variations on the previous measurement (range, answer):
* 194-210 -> 91.1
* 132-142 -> 94.1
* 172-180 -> 106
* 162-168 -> 113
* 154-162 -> 97.5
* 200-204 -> 93.9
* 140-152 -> 95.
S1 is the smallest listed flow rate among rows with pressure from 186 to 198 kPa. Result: 91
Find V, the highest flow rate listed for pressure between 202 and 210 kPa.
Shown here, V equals 99.6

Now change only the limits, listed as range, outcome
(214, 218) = 101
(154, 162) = 111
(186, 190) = 103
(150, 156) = 98.3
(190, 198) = 94.7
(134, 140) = 104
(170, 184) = 119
